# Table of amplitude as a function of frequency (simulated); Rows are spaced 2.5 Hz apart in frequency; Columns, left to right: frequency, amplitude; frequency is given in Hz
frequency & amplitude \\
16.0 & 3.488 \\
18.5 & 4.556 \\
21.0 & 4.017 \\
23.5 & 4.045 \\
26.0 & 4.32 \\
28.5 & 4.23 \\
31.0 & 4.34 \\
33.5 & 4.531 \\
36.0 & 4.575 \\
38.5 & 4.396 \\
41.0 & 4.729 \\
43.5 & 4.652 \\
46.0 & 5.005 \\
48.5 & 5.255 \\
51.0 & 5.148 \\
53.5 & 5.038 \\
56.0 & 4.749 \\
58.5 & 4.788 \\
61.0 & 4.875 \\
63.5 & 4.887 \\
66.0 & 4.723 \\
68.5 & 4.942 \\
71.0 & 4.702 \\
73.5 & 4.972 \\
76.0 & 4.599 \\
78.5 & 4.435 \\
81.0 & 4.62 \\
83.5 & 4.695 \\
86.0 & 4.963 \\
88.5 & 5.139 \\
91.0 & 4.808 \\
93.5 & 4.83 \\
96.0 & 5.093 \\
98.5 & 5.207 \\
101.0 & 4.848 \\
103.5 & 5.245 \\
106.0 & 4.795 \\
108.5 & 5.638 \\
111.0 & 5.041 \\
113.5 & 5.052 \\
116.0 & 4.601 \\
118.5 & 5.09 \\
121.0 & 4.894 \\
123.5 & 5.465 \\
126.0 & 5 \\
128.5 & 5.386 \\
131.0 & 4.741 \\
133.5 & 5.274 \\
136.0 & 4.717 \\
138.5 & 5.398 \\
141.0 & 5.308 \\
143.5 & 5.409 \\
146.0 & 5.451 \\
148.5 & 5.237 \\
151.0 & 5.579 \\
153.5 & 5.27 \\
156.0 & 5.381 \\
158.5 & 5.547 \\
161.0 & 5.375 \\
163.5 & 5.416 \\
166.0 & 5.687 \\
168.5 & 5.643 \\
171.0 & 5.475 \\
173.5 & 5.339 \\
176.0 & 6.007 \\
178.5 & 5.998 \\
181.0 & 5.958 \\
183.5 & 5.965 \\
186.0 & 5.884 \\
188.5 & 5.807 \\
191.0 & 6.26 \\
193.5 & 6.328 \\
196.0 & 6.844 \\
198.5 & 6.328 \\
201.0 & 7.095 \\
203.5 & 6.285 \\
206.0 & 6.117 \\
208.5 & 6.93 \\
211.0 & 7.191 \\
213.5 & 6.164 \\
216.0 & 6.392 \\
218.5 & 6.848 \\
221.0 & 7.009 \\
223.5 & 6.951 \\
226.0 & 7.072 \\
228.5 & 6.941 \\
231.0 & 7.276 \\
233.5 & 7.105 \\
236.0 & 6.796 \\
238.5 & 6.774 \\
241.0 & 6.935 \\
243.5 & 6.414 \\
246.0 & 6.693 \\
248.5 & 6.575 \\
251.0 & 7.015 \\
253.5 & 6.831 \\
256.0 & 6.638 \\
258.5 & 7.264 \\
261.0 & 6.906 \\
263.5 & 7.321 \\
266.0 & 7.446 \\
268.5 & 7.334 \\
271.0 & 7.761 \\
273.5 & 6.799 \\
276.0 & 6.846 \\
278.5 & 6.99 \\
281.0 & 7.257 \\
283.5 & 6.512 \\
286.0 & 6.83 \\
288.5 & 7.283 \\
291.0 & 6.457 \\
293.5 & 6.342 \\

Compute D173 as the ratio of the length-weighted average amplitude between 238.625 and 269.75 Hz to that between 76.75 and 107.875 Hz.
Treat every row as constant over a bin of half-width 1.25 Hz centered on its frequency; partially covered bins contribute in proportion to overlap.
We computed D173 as 1.4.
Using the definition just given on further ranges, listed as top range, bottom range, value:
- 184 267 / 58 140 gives 1.36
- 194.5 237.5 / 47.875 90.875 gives 1.40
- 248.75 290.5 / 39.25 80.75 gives 1.46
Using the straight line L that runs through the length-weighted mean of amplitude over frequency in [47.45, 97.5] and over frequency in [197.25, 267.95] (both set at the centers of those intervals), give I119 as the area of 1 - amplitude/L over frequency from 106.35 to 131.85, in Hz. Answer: 1.6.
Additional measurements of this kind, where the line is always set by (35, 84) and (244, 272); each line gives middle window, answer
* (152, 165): 1.1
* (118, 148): 2.4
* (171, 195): 1.0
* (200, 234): -1.1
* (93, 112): 0.7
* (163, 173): 0.8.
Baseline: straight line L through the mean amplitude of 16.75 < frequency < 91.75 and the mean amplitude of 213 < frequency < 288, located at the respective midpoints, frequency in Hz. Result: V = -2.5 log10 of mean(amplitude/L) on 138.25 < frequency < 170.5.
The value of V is 0.08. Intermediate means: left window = 4.68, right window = 6.93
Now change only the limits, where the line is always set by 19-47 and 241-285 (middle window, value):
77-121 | 0.048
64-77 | 0.012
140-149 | 0.060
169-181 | 0.051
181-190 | 0.038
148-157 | 0.074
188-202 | -0.041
